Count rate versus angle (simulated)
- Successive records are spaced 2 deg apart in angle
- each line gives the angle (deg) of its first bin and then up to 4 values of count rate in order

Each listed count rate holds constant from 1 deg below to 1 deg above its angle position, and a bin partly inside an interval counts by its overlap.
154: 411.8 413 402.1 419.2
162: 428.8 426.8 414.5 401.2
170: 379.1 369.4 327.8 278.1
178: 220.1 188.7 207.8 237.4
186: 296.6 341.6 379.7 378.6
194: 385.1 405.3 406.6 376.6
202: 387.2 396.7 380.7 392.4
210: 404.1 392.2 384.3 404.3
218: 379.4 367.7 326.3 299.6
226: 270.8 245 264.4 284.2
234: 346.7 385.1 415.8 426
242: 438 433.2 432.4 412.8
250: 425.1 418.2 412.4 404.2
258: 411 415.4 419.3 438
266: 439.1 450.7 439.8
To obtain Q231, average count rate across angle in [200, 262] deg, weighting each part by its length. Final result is 379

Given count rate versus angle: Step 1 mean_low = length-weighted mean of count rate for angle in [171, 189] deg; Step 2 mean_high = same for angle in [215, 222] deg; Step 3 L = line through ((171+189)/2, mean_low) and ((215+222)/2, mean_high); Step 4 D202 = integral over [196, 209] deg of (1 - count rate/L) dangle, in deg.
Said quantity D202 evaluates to -2.3 deg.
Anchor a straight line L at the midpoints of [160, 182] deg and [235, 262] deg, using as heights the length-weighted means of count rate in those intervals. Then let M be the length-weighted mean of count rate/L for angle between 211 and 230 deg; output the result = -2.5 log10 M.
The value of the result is 0.16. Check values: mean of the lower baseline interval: 341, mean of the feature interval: 337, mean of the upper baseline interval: 418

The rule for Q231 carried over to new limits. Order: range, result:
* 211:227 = 353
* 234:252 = 417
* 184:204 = 367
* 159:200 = 345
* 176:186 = 228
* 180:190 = 274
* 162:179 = 357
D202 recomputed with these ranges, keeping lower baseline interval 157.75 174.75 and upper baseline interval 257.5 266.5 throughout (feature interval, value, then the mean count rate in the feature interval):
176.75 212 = 5.60 deg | 341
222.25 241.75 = 4.01 deg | 331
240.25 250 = -0.20 deg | 428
